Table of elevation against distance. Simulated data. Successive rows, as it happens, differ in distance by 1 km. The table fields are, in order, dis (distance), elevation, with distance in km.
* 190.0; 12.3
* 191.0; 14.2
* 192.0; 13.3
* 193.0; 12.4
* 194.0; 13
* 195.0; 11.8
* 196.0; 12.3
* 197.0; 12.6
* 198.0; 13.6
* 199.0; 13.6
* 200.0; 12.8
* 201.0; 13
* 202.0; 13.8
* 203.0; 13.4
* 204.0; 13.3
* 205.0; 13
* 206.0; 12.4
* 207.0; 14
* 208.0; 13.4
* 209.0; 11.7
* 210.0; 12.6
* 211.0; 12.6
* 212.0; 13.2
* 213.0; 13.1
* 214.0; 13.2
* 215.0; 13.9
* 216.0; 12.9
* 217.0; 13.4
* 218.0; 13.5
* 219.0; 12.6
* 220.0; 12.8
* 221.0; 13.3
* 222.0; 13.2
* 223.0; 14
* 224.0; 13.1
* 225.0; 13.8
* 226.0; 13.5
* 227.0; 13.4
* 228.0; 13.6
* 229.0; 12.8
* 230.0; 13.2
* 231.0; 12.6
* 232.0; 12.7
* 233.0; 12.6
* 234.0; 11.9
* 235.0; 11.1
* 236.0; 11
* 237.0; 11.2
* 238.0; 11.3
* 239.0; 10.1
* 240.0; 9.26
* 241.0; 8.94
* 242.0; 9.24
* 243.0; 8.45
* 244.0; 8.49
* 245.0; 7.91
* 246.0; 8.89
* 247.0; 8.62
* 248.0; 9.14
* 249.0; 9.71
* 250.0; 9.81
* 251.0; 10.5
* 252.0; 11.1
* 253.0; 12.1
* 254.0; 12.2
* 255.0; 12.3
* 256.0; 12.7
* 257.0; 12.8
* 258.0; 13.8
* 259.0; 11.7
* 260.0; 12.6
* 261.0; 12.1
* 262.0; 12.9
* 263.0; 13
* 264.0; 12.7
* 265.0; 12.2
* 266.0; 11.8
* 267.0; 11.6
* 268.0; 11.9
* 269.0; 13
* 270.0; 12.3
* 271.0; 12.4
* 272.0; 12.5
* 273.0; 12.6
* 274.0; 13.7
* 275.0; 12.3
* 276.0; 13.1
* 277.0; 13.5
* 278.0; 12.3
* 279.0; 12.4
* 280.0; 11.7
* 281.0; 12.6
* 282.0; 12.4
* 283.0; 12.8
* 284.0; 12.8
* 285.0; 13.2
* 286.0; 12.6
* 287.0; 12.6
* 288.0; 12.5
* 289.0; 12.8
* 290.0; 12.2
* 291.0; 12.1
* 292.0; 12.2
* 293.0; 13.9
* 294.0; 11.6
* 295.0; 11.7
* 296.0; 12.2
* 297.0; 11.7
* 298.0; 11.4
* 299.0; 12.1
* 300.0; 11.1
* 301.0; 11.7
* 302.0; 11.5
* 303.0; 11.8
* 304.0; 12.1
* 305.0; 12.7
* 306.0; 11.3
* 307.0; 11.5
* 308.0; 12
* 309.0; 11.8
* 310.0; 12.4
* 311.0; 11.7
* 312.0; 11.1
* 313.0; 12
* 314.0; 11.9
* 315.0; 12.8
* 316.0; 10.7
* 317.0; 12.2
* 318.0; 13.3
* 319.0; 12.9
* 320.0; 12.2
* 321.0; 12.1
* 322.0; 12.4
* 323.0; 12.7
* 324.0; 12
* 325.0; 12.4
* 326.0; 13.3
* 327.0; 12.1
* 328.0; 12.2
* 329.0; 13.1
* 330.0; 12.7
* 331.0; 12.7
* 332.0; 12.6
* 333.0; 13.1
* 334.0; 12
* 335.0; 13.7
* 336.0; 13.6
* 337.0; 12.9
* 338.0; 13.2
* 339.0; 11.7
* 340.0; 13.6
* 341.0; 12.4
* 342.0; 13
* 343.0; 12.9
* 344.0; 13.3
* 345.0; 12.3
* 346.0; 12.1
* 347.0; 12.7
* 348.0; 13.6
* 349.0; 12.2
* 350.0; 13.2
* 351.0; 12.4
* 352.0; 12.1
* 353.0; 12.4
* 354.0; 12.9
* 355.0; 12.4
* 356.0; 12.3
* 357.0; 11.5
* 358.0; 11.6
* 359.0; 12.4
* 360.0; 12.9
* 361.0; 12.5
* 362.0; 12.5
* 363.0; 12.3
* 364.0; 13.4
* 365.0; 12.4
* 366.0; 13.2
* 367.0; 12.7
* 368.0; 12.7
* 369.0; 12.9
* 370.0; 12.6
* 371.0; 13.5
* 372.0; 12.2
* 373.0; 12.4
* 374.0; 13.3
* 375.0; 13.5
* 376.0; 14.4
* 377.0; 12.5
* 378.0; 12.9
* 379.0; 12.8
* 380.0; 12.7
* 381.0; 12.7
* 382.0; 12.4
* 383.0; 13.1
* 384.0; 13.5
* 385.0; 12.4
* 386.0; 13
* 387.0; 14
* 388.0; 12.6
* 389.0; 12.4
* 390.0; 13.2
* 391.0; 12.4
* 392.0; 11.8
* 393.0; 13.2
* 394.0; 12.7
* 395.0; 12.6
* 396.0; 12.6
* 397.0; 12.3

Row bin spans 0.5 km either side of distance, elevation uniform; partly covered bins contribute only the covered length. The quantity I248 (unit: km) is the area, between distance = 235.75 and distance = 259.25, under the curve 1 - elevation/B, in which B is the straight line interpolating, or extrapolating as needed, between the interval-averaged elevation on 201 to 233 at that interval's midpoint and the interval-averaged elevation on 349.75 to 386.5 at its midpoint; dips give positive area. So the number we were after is 4.7 km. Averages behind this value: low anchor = 13.2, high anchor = 12.7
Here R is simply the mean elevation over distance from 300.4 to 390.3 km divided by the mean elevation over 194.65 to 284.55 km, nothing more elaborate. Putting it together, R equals 1.03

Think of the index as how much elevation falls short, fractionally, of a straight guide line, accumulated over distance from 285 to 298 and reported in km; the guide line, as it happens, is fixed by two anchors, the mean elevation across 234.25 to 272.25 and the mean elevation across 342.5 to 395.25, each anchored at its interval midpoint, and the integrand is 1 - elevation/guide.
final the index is -0.8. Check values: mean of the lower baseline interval 11.1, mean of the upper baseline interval 12.7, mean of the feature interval 12.3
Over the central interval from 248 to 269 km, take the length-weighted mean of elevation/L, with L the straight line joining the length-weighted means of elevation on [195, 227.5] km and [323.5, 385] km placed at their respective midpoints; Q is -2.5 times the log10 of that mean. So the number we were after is 0.09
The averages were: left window 13.1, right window 12.7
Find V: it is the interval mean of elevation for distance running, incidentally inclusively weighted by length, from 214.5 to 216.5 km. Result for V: 13.4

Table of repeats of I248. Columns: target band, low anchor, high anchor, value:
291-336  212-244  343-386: 1.1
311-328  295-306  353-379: -0.2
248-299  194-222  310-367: 2.1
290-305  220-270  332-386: 0.2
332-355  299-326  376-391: -0.7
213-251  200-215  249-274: 3.2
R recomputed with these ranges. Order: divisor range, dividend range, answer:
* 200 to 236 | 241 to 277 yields 0.88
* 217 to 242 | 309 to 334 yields 1.01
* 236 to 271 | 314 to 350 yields 1.14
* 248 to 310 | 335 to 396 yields 1.05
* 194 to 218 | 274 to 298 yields 0.96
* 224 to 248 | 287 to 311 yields 1.09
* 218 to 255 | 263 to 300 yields 1.09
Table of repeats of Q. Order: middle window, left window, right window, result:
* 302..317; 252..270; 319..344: 0.07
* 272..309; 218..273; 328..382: -0.01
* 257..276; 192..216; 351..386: 0.03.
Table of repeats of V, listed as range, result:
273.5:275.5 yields 13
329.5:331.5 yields 12.7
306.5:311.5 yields 11.9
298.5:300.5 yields 11.6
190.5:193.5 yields 13.3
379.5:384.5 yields 12.9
